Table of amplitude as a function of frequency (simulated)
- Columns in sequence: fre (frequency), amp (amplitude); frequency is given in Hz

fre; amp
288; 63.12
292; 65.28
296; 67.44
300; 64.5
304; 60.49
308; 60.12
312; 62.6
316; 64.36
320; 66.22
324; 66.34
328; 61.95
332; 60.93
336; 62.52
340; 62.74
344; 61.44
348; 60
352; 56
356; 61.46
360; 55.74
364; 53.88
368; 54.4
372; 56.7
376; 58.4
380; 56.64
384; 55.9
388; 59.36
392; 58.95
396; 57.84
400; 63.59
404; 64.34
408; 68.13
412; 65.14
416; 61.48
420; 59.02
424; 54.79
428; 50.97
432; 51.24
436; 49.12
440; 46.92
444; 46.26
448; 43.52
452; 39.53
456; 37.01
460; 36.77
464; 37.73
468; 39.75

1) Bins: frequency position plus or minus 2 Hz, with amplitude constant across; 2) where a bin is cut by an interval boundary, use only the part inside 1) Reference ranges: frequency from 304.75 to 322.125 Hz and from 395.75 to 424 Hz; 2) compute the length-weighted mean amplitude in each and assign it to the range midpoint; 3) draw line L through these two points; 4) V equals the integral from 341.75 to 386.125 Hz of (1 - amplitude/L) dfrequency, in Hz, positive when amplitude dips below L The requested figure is 3.9 Hz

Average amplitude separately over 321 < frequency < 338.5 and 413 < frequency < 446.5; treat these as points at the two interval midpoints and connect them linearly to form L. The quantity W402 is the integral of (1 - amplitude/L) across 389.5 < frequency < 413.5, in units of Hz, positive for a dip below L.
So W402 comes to -3.1 Hz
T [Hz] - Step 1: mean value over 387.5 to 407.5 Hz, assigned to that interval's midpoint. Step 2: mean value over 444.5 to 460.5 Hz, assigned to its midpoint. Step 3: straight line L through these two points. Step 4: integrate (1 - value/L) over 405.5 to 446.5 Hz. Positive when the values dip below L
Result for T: -3.8 Hz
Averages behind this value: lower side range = 61.5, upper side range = 40.1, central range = 55.3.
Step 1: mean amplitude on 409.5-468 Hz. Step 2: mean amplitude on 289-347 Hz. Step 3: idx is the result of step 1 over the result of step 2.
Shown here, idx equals 0.76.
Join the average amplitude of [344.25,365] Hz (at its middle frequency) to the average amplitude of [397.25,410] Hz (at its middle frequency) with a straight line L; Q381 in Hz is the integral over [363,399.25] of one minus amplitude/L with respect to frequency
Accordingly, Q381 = 2.6 Hz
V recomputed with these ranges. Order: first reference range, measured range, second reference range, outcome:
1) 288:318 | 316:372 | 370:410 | 1.4 Hz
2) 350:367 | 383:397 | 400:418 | 0.8 Hz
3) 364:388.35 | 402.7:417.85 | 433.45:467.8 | -4.5 Hz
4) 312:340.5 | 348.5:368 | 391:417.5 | 2.0 Hz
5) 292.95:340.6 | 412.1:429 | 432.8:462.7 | -3.8 Hz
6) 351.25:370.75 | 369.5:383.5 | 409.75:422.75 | 0.2 Hz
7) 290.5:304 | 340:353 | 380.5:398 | 0.3 Hz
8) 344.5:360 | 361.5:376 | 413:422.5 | 0.9 Hz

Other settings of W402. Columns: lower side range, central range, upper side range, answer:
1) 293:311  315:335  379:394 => -0.7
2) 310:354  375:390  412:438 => 0.2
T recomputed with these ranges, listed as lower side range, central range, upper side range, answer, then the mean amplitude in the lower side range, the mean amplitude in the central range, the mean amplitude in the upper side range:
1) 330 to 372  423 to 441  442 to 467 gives -2.60 Hz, 58.8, 50.6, 40.1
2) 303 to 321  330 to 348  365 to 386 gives -0.52 Hz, 62.7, 61.7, 56.3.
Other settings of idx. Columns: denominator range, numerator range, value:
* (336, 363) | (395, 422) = 1.06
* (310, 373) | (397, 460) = 0.87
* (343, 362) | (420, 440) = 0.88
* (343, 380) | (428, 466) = 0.76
